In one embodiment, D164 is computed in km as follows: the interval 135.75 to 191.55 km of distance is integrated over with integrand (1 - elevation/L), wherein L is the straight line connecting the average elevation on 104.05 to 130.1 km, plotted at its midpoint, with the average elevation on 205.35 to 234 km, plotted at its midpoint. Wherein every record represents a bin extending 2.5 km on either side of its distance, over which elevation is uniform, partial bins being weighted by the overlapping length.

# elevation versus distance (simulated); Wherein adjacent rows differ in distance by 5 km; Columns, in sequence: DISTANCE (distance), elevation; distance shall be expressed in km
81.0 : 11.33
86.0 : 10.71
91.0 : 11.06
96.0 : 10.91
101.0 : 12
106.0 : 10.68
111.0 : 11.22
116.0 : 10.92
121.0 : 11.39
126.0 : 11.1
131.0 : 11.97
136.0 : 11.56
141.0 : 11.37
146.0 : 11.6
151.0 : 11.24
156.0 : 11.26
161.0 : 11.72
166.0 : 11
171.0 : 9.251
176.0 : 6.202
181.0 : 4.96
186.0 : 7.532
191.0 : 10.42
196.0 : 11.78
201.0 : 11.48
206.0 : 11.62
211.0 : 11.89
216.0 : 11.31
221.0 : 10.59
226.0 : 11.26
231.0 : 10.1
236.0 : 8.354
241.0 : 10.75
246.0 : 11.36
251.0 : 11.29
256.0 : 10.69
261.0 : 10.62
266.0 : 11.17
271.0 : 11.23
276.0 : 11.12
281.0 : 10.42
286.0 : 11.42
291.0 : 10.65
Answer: 6.74 km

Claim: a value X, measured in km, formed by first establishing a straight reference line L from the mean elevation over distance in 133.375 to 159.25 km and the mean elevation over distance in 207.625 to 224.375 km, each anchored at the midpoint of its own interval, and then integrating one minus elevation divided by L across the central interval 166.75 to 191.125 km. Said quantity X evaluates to 8.0 km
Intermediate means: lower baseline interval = 11.4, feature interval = 7.64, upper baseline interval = 11.3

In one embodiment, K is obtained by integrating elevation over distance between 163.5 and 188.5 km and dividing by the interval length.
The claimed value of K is 7.79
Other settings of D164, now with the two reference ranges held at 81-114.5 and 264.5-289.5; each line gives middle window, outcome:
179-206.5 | 3.7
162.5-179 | 3.3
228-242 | 1.8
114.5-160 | -1.2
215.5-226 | 0.1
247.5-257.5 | 0.0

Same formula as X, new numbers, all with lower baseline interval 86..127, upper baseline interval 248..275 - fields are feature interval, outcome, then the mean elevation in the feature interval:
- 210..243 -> 1.5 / 10.5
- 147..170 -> -0.2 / 11.2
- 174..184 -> 4.9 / 5.65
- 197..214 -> -0.9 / 11.7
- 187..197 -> 0.5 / 10.5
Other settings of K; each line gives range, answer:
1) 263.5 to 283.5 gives 11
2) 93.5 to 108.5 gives 11.2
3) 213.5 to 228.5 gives 11.1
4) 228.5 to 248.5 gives 10.1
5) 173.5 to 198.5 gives 8.18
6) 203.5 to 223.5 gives 11.4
